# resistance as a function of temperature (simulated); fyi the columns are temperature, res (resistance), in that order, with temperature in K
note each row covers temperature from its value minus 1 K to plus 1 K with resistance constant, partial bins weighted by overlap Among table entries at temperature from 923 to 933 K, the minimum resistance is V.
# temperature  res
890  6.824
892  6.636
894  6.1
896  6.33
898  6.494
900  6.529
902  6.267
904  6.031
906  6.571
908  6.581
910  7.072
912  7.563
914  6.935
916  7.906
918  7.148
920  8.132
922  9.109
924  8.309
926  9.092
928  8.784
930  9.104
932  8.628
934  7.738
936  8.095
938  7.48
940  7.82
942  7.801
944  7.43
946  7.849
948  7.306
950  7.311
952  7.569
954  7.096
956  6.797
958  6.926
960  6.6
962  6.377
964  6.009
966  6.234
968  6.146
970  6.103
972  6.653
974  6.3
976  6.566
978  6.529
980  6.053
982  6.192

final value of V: 8.309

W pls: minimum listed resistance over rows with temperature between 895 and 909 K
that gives 6.031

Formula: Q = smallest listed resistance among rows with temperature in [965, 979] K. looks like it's 6.103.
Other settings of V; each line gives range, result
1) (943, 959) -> 6.797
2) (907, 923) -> 6.581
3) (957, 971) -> 6.009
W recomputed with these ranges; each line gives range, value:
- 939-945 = 7.43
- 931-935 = 7.738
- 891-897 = 6.1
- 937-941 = 7.48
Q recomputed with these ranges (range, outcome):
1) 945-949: 7.306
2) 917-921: 7.148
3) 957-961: 6.6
